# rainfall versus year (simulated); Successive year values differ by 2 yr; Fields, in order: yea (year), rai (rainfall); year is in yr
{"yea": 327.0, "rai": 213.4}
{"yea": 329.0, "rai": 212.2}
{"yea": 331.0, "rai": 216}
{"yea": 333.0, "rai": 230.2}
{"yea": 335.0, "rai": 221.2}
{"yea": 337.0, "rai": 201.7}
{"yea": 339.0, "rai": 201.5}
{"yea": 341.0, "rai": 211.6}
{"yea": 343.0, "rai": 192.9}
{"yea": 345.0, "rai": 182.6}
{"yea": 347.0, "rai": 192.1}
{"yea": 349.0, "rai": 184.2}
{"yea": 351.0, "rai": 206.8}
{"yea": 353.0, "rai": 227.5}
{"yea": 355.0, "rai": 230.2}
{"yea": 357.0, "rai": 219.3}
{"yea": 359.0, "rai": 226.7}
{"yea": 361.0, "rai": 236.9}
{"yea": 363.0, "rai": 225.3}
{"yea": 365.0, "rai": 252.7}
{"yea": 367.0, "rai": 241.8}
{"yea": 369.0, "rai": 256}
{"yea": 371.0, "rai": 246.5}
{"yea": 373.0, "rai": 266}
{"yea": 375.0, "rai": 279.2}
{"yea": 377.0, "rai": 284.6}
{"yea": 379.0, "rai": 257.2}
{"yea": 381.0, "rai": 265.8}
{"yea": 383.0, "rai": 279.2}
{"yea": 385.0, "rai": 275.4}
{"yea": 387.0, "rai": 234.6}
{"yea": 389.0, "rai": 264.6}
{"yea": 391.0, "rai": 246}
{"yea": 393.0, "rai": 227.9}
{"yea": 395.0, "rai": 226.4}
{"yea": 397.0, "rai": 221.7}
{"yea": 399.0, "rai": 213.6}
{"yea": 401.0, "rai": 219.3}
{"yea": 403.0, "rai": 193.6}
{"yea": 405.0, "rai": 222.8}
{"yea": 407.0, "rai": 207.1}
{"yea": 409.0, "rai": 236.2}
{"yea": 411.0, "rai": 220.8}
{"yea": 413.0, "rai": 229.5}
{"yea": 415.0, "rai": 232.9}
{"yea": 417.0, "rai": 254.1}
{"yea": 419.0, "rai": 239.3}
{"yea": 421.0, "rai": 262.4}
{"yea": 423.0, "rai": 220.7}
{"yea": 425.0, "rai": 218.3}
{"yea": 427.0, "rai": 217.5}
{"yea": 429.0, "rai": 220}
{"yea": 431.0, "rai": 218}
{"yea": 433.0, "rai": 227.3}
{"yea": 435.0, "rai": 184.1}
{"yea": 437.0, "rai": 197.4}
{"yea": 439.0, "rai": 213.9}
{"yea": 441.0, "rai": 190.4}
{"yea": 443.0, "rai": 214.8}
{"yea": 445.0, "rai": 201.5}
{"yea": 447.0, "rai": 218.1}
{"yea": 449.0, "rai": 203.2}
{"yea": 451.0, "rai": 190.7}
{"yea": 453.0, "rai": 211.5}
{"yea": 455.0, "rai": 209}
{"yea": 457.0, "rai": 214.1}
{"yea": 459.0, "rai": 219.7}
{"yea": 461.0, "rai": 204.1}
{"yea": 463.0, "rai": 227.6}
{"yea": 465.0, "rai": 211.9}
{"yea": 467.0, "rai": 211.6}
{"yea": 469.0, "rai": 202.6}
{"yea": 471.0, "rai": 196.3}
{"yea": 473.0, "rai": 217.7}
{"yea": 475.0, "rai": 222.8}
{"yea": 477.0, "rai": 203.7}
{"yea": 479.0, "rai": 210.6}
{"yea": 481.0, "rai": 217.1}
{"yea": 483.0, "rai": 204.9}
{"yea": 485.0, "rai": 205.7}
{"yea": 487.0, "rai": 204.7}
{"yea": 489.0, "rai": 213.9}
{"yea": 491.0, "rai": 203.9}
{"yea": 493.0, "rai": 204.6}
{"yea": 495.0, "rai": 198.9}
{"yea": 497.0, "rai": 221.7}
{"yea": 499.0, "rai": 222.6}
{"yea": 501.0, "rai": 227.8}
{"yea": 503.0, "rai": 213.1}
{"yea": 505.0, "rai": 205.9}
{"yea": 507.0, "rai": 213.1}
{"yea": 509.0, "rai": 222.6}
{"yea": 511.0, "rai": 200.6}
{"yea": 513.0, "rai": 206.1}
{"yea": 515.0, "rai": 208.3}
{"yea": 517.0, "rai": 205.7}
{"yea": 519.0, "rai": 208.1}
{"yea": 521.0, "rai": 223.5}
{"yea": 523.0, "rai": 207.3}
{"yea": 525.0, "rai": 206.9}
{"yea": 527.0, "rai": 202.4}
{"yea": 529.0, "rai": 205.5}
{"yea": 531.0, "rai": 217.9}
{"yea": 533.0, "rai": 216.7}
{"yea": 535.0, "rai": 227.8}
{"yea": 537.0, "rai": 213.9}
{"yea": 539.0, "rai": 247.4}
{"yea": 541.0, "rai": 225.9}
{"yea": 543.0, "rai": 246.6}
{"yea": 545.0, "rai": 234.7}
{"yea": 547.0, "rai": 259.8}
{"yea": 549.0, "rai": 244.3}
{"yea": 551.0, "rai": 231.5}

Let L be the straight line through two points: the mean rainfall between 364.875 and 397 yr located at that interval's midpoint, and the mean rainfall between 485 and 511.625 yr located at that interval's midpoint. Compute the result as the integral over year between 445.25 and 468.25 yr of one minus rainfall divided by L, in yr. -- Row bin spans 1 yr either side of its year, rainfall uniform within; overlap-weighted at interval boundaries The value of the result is 1.7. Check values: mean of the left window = 256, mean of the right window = 212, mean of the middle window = 211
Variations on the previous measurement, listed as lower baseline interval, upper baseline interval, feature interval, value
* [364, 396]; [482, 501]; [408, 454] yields 3.3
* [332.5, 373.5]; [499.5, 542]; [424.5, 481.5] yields 1.9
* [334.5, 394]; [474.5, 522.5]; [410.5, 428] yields -0.6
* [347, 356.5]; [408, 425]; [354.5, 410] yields -4.8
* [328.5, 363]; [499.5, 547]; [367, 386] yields -4.8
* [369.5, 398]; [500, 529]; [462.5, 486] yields 1.4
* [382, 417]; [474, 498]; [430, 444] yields 1.0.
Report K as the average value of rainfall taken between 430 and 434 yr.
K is 223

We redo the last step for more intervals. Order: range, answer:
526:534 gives 211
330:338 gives 217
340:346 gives 196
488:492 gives 209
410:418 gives 234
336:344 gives 202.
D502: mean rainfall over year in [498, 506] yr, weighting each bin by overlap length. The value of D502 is 217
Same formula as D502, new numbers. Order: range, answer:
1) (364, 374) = 253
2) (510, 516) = 205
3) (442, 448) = 211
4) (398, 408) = 211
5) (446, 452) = 204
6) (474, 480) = 212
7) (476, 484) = 209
